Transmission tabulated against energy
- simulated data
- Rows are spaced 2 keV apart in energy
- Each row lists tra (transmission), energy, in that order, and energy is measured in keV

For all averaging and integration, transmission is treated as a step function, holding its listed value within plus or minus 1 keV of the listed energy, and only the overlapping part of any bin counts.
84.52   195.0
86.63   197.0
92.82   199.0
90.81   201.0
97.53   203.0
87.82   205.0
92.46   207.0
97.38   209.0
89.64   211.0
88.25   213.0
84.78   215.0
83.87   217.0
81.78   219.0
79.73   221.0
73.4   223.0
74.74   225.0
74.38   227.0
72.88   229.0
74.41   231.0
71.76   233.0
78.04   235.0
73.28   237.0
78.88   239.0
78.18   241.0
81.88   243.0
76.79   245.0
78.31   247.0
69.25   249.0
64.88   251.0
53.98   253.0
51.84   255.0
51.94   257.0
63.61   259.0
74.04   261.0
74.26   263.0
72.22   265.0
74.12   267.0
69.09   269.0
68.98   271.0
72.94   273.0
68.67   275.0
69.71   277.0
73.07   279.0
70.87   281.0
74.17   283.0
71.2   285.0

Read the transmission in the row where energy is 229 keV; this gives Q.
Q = 72.88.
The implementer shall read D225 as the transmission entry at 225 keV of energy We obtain 74.74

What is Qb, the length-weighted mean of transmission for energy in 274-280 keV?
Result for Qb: 70.5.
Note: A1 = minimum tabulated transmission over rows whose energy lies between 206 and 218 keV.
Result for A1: 83.87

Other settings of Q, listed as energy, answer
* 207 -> 92.46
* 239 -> 78.88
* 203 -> 97.53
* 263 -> 74.26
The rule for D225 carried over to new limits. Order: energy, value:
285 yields 71.2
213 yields 88.25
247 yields 78.31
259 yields 63.61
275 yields 68.67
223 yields 73.4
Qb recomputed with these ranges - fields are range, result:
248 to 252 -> 67.1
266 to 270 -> 71.6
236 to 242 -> 76.8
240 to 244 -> 80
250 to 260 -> 57.2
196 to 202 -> 90.1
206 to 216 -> 90.5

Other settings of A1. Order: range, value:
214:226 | 73.4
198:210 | 87.82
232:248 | 71.76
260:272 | 68.98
